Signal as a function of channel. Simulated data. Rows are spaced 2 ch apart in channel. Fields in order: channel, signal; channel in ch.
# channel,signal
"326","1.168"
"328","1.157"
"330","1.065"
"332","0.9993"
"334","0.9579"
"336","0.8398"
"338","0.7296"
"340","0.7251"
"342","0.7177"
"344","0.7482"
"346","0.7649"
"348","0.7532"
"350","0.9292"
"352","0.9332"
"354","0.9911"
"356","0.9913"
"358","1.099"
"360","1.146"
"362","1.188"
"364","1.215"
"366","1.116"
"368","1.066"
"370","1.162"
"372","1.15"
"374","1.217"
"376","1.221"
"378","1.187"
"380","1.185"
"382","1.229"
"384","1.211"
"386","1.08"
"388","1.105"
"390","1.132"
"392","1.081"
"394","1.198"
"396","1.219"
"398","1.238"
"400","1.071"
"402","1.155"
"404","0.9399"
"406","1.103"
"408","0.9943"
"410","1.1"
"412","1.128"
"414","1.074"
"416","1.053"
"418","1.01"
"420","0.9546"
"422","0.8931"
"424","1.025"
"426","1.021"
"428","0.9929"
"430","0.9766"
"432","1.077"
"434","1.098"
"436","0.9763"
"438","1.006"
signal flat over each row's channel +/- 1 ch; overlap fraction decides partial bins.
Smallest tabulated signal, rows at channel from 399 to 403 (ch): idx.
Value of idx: 1.071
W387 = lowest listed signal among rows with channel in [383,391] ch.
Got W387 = 1.08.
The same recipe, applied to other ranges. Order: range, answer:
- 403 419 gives 0.9399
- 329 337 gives 0.8398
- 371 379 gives 1.15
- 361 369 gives 1.066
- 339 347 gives 0.7177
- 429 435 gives 0.9766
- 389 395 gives 1.081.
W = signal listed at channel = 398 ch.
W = 1.238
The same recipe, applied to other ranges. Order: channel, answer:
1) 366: 1.116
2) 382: 1.229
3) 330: 1.065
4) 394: 1.198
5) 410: 1.1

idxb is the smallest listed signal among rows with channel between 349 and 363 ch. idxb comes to 0.9292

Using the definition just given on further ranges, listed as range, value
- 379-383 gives 1.185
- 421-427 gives 0.8931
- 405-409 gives 0.9943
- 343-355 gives 0.7482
